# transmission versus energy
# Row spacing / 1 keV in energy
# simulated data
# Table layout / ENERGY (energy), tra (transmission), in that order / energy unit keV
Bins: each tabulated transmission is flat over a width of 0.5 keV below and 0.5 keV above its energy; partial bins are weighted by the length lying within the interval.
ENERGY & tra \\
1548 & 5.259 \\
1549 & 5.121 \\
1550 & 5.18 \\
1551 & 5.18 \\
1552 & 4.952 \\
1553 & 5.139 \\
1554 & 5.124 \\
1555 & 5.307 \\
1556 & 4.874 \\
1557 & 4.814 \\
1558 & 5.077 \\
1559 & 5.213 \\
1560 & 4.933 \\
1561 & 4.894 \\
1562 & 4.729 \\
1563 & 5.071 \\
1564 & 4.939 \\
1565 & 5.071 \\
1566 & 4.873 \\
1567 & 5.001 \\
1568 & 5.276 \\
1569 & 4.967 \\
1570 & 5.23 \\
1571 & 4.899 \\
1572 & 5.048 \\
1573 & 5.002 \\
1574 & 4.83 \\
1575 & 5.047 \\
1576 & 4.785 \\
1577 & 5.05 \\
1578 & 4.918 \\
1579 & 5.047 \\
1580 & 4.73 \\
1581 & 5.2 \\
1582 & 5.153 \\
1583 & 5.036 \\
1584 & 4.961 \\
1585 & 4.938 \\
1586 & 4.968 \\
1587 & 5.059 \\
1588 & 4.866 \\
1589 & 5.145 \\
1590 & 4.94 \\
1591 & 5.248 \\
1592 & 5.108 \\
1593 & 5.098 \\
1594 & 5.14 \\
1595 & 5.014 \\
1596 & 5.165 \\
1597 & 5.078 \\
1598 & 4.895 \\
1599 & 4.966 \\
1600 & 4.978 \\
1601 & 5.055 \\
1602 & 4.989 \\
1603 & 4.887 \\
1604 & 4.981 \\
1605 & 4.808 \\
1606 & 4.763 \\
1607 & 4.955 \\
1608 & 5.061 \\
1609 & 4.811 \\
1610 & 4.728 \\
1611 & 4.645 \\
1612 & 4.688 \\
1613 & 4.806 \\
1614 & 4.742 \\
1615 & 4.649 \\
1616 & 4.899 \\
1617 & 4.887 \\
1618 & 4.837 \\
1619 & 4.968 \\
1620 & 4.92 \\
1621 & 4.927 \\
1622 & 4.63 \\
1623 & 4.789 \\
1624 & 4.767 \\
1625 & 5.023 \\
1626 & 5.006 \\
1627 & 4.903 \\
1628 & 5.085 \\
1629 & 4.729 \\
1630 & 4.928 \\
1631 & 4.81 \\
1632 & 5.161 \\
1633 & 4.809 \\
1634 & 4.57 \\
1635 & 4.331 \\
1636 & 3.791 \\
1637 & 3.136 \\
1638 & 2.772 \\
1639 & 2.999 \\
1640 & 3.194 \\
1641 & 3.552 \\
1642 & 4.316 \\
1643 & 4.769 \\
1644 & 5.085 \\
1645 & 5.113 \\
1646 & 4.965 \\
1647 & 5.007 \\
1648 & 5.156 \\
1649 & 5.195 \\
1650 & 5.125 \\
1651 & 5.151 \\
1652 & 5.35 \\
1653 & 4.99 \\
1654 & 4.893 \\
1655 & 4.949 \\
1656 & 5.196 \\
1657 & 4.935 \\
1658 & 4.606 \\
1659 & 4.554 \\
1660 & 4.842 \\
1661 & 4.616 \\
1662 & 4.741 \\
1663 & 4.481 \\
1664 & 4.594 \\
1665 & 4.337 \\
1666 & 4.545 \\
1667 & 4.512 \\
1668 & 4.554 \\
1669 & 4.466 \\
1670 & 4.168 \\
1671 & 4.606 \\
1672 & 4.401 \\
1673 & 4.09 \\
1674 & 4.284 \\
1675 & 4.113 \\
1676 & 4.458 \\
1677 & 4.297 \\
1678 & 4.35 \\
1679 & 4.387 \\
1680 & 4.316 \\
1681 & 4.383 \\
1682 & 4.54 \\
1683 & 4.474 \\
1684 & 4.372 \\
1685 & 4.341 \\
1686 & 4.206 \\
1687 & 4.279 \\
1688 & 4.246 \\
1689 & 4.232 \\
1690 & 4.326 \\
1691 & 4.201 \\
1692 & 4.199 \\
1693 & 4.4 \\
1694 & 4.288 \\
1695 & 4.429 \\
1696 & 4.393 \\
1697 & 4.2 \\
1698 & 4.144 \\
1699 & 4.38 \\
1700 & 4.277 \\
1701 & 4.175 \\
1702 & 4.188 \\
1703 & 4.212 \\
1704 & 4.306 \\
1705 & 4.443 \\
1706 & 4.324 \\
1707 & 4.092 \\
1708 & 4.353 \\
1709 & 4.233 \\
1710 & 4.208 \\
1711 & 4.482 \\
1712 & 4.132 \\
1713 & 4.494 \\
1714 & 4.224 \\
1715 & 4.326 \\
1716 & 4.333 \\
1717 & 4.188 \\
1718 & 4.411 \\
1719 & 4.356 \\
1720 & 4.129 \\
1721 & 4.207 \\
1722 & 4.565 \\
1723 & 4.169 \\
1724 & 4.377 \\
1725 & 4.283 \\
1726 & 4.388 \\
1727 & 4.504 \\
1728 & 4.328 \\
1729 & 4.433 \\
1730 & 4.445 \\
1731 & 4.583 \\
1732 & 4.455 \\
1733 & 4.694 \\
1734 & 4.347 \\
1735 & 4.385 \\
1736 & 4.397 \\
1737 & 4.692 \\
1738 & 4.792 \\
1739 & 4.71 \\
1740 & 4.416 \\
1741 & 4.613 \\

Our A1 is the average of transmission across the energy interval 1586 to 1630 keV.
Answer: 4.92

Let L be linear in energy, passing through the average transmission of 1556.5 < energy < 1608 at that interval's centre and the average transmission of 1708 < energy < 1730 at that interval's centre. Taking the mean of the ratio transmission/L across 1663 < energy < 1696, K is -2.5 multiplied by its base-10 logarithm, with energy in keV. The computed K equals 0.04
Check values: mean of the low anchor 5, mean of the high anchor 4.33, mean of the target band 4.36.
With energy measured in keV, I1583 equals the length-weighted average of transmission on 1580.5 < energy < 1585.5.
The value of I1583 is 5.06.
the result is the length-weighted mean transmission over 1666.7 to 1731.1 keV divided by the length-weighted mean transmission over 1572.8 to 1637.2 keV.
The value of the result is 0.9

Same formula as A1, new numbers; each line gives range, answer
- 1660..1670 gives 4.54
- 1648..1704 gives 4.49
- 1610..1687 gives 4.59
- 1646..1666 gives 4.87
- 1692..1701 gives 4.3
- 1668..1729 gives 4.31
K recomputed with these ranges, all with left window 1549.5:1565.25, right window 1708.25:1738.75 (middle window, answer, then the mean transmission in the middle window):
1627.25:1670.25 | 0.02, 4.59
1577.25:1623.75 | -0.02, 4.94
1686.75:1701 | 0.05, 4.28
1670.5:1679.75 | 0.06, 4.33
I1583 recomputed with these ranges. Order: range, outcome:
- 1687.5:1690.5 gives 4.27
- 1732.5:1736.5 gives 4.46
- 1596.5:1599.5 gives 4.98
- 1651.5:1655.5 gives 5.05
